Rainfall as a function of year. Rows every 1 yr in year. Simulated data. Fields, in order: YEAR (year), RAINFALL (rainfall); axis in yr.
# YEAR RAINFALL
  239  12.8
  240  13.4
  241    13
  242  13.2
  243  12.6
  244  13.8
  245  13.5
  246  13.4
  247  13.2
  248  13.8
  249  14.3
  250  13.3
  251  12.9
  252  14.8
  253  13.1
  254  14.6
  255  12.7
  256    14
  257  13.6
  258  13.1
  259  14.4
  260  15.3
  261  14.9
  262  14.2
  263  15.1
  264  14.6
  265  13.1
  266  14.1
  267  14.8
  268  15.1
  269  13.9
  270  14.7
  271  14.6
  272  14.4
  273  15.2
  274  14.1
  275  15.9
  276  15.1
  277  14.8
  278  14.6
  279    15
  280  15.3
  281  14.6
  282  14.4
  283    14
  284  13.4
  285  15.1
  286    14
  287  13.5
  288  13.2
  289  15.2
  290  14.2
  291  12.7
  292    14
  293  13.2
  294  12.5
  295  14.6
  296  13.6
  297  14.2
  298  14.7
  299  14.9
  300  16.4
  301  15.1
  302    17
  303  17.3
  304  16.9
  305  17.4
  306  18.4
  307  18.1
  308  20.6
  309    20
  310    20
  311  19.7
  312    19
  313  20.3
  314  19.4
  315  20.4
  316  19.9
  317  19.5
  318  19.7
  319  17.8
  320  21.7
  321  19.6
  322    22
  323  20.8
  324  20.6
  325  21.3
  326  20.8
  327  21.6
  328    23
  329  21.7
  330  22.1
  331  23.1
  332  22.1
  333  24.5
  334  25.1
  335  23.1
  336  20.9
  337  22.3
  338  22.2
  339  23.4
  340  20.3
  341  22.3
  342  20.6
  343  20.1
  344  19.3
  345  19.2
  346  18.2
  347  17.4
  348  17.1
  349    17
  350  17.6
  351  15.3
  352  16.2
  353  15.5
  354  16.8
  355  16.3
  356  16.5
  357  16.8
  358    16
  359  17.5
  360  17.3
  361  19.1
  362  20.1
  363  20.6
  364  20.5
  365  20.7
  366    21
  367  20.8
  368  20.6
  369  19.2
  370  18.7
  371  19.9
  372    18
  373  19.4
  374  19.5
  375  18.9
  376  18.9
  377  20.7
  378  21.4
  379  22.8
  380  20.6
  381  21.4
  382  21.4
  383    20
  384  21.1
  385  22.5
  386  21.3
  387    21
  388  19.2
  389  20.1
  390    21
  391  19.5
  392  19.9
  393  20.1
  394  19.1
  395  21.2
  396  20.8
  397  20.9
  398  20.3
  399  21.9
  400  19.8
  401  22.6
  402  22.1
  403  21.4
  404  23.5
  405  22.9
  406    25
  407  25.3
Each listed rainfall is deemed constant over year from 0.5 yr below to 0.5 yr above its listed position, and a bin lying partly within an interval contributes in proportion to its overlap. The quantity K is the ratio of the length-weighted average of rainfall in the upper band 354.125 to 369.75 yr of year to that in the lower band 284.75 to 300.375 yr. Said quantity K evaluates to 1.3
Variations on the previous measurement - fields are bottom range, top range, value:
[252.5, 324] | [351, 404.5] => 1.25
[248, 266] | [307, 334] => 1.49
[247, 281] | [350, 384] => 1.33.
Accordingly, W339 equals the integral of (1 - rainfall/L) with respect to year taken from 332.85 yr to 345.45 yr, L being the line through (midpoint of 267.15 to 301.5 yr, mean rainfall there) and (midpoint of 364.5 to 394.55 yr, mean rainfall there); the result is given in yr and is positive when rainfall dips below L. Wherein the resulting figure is -2.8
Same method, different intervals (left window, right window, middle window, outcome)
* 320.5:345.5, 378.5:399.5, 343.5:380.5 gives 4.4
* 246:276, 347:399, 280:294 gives 1.3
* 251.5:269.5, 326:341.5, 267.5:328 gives 5.7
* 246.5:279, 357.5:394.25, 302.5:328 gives -4.3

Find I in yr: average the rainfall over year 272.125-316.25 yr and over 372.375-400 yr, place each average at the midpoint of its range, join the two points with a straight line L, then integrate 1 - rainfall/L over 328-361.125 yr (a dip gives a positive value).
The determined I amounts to -2.11 yr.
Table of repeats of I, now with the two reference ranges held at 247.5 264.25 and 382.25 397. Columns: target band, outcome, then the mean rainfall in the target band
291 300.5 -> 1.1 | 14.2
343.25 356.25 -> 1.0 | 17.2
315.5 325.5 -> -1.8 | 20.3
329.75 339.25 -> -2.7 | 22.9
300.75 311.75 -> -1.2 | 18.3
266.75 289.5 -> 0.8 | 14.6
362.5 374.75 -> -0.2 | 19.9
